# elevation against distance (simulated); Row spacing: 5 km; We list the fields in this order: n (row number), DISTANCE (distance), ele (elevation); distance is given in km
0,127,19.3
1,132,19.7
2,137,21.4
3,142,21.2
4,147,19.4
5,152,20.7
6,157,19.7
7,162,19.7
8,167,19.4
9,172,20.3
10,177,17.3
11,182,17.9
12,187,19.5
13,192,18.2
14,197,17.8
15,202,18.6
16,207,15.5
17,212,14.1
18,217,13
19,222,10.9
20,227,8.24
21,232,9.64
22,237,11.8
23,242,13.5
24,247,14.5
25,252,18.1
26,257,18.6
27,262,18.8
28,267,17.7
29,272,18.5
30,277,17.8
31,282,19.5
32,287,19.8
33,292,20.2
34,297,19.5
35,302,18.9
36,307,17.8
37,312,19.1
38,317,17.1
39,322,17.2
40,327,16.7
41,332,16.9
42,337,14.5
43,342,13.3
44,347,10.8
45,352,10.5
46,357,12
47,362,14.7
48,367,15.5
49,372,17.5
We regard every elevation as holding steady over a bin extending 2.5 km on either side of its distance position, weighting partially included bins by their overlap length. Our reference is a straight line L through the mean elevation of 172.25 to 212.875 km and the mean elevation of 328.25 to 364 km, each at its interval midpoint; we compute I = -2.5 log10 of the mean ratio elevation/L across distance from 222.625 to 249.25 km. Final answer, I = 0.39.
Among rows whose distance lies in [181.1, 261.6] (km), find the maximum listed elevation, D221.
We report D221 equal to 19.5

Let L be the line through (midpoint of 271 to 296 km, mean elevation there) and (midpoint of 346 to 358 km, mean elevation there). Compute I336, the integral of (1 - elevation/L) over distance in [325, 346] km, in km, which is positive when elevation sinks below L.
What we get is -3.1 km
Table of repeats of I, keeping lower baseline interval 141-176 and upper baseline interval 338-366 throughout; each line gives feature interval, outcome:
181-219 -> 0.09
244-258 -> -0.03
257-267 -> -0.16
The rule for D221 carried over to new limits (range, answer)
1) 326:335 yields 16.9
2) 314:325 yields 17.2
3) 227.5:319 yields 20.2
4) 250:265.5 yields 18.8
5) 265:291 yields 19.8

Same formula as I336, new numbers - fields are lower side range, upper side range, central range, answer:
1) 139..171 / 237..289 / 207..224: 5.0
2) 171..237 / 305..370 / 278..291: -3.8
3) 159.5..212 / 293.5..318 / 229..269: 7.0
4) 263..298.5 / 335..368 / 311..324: -1.5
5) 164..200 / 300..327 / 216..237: 9.1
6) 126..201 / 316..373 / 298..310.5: -2.3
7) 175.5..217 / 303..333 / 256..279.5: -1.2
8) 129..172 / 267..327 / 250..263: 0.3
